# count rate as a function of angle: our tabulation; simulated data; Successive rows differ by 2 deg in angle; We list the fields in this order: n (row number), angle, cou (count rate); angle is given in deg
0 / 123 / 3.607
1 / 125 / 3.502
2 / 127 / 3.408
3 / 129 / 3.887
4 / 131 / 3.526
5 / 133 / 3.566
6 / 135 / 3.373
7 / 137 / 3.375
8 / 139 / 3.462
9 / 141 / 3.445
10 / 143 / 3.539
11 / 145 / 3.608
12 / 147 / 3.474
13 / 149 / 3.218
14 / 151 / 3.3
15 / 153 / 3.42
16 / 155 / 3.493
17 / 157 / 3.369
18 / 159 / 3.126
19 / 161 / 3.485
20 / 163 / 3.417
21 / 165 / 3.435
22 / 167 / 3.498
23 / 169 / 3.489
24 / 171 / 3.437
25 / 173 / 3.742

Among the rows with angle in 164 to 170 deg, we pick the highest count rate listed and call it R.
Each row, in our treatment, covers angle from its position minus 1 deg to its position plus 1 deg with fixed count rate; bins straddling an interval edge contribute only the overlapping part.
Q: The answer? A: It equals 3.498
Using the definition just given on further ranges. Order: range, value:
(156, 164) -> 3.485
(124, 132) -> 3.887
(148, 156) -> 3.493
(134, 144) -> 3.539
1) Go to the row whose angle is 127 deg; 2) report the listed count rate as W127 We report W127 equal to 3.408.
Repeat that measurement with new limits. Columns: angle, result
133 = 3.566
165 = 3.435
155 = 3.493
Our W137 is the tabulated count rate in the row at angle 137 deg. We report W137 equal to 3.375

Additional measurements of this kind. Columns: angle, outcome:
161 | 3.485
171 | 3.437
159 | 3.126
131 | 3.526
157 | 3.369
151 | 3.3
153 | 3.42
